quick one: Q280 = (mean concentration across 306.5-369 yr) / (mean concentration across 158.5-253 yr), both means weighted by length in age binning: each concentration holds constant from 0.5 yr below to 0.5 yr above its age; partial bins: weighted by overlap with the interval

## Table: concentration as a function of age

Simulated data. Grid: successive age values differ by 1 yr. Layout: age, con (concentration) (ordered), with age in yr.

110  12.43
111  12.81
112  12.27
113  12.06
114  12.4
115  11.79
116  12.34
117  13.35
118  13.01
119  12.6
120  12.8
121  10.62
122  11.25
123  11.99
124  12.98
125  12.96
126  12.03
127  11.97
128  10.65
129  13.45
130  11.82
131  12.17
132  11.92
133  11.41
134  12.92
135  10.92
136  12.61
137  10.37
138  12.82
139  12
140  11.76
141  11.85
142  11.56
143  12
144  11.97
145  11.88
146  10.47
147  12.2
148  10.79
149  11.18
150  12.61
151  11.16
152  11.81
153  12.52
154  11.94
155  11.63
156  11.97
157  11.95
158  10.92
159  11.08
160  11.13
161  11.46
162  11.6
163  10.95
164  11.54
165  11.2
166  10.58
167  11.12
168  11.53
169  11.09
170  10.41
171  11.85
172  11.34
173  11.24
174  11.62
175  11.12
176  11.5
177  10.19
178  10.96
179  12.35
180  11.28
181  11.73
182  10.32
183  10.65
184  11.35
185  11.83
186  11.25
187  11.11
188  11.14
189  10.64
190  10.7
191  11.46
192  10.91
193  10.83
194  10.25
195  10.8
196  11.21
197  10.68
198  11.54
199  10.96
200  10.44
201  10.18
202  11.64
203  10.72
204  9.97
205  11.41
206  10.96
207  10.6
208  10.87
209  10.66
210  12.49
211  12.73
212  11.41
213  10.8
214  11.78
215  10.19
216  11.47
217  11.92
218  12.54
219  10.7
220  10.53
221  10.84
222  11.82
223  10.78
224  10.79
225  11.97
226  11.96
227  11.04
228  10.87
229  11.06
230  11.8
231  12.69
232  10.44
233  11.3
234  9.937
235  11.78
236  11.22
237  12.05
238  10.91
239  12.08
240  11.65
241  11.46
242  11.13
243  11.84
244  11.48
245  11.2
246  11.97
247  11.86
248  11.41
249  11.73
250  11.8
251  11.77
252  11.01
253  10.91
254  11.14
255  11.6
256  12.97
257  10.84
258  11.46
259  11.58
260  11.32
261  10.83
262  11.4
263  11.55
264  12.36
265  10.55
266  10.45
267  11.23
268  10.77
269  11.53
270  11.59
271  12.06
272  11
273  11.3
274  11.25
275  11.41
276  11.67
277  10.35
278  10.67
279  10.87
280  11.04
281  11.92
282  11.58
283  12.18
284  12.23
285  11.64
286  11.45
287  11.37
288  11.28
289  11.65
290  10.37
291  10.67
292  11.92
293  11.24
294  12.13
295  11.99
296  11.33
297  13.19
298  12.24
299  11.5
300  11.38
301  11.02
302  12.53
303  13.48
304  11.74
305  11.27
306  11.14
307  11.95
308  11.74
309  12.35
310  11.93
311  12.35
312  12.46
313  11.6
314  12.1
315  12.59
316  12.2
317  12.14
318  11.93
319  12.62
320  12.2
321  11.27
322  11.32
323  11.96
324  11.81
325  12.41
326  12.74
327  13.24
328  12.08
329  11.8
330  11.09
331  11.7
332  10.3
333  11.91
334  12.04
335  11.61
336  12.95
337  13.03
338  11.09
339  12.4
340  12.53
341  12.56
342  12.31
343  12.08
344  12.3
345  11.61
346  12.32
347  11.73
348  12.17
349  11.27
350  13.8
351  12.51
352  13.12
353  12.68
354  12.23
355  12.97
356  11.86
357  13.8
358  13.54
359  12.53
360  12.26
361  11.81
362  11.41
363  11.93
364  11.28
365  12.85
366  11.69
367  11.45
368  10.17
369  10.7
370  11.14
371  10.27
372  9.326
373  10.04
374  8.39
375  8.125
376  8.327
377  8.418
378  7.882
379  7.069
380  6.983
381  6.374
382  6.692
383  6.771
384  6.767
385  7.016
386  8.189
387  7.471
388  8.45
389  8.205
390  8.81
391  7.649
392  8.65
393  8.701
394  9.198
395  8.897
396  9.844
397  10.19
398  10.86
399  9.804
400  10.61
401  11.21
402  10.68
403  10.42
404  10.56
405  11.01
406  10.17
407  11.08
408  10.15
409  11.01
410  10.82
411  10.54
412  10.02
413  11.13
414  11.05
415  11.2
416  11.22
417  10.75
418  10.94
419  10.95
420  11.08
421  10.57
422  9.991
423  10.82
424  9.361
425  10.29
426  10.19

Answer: 1.08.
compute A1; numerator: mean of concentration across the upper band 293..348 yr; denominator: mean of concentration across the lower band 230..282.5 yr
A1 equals 1.06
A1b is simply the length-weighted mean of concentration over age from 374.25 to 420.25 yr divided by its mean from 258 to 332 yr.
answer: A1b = 0.80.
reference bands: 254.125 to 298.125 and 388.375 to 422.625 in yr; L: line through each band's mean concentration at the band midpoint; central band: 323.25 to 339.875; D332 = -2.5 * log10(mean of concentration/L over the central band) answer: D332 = -0.10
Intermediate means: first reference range 11.4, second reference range 10.2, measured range 12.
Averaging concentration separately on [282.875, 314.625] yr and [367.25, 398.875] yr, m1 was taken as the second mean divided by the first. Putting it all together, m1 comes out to 0.73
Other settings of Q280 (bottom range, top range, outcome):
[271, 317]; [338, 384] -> 0.94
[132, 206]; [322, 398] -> 0.95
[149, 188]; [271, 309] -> 1.02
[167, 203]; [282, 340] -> 1.07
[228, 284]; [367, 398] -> 0.75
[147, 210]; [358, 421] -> 0.88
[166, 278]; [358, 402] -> 0.84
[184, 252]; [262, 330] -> 1.04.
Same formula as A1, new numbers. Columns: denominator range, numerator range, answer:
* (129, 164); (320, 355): 1.04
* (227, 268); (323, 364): 1.07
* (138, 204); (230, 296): 1.01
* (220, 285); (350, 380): 0.97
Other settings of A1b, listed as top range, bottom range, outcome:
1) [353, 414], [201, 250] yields 0.88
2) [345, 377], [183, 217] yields 1.04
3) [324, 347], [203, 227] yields 1.07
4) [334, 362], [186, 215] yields 1.12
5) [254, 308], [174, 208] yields 1.05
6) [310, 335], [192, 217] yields 1.09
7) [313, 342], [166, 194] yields 1.08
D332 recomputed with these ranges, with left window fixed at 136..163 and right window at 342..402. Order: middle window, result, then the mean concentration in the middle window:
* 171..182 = 0.02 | 11.3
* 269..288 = -0.06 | 11.4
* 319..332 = -0.13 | 11.9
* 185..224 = 0.02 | 11.1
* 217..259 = -0.03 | 11.4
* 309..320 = -0.15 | 12.2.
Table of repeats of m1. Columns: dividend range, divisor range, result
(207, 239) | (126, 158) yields 0.96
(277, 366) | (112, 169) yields 1.01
